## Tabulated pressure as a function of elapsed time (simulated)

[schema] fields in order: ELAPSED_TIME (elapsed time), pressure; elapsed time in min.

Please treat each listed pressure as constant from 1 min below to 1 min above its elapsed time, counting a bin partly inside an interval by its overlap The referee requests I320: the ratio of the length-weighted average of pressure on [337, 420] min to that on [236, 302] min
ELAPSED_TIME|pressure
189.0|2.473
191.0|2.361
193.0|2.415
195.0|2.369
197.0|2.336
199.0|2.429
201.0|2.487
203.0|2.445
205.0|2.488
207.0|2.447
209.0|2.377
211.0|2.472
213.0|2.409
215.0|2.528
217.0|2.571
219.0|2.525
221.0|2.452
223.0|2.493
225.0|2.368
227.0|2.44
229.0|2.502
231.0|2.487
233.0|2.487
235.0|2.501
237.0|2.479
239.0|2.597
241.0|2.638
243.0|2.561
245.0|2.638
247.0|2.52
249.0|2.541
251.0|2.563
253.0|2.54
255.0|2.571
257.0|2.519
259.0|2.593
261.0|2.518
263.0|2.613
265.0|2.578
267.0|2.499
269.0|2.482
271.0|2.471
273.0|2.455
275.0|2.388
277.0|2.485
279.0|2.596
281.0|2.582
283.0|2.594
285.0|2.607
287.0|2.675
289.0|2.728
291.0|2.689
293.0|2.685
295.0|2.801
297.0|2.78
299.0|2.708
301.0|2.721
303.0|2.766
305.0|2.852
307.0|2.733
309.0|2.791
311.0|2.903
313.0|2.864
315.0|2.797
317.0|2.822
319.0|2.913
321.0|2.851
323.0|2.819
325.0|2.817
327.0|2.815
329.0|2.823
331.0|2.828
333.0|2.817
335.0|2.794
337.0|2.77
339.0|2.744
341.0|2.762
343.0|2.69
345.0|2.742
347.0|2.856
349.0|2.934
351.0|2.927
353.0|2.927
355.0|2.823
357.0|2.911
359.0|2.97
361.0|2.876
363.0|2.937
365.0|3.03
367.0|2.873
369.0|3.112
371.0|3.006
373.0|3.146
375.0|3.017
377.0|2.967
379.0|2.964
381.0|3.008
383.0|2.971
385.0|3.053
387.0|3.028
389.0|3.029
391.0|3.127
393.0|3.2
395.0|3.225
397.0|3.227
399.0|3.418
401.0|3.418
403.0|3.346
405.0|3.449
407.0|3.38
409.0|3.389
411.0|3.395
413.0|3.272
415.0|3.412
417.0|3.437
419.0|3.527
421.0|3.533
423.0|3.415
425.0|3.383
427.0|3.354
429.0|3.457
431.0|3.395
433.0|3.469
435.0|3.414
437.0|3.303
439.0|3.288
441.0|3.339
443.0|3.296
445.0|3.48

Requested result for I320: 1.2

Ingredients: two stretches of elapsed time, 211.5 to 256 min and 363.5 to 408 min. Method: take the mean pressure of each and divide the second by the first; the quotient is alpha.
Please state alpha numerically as 1.24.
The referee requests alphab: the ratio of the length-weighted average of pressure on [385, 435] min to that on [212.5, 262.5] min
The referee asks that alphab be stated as 1.32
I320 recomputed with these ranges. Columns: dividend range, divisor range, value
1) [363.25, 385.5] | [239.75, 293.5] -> 1.17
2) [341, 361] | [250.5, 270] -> 1.12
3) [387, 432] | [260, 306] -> 1.28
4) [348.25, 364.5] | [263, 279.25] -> 1.17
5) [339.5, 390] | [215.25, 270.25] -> 1.16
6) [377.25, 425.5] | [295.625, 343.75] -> 1.17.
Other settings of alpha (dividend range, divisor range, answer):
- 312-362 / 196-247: 1.14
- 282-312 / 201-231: 1.11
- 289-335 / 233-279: 1.10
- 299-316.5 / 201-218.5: 1.13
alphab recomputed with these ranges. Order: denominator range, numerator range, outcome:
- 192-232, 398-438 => 1.39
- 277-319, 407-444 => 1.24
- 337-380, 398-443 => 1.17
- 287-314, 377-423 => 1.18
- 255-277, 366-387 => 1.20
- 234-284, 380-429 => 1.30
